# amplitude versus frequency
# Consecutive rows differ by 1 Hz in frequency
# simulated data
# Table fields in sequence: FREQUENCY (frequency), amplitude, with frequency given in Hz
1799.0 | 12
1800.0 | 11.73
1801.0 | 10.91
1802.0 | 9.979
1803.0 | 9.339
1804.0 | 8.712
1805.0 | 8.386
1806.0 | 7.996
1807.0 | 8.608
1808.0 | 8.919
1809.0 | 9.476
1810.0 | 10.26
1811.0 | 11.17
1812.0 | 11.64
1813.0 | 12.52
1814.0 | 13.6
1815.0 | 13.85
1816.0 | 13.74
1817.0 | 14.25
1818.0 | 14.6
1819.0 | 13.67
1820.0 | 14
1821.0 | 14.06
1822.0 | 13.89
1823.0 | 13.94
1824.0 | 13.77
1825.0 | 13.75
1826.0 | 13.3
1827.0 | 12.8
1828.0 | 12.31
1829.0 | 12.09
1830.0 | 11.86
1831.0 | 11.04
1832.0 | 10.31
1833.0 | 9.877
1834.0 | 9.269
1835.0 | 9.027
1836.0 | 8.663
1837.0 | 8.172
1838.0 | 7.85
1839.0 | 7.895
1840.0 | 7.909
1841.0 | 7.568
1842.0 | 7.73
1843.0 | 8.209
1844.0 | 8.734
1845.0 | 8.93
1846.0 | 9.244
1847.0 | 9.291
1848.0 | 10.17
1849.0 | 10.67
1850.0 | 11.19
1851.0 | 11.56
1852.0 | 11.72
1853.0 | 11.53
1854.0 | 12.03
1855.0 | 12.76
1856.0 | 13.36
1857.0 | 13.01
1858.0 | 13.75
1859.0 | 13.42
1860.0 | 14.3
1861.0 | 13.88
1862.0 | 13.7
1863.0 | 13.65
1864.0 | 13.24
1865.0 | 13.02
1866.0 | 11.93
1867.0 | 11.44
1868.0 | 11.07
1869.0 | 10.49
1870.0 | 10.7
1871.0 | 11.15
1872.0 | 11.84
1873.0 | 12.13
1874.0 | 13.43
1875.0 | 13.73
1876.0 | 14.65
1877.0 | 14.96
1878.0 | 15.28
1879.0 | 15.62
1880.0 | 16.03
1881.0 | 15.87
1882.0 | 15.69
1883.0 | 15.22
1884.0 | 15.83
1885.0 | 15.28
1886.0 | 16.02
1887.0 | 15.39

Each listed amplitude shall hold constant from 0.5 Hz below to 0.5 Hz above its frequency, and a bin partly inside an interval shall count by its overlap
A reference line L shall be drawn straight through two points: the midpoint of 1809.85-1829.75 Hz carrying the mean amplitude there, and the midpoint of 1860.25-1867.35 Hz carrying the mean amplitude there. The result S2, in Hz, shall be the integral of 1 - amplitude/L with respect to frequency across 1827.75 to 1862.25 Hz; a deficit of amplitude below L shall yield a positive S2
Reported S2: 6.5 Hz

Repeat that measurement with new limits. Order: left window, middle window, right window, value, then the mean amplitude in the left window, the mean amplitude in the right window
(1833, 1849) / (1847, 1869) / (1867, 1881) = -2.71 Hz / 8.68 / 13.2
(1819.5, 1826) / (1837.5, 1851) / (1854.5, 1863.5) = 4.63 Hz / 13.9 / 13.5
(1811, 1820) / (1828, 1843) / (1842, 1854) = 2.77 Hz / 13.4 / 10.1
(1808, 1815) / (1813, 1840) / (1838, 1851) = -3.92 Hz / 11.4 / 9.02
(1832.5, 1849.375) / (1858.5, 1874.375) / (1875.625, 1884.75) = 0.69 Hz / 8.76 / 15.5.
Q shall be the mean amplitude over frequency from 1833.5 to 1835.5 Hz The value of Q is 9.15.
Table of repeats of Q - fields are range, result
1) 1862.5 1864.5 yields 13.4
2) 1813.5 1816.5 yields 13.7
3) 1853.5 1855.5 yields 12.4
